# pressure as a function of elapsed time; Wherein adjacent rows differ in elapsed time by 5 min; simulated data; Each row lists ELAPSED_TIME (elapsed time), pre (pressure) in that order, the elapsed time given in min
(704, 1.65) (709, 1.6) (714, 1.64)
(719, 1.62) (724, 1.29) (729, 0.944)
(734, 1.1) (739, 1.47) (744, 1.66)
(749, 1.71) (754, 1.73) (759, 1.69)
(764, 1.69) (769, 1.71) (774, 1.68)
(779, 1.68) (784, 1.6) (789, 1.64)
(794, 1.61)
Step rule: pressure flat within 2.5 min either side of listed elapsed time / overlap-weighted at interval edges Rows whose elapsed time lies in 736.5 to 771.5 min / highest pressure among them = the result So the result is 1.73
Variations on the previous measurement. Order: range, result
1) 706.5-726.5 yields 1.64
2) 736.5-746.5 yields 1.66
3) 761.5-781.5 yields 1.71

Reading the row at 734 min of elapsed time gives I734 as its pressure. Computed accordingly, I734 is 1.1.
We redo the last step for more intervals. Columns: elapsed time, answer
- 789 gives 1.64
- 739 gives 1.47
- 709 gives 1.6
